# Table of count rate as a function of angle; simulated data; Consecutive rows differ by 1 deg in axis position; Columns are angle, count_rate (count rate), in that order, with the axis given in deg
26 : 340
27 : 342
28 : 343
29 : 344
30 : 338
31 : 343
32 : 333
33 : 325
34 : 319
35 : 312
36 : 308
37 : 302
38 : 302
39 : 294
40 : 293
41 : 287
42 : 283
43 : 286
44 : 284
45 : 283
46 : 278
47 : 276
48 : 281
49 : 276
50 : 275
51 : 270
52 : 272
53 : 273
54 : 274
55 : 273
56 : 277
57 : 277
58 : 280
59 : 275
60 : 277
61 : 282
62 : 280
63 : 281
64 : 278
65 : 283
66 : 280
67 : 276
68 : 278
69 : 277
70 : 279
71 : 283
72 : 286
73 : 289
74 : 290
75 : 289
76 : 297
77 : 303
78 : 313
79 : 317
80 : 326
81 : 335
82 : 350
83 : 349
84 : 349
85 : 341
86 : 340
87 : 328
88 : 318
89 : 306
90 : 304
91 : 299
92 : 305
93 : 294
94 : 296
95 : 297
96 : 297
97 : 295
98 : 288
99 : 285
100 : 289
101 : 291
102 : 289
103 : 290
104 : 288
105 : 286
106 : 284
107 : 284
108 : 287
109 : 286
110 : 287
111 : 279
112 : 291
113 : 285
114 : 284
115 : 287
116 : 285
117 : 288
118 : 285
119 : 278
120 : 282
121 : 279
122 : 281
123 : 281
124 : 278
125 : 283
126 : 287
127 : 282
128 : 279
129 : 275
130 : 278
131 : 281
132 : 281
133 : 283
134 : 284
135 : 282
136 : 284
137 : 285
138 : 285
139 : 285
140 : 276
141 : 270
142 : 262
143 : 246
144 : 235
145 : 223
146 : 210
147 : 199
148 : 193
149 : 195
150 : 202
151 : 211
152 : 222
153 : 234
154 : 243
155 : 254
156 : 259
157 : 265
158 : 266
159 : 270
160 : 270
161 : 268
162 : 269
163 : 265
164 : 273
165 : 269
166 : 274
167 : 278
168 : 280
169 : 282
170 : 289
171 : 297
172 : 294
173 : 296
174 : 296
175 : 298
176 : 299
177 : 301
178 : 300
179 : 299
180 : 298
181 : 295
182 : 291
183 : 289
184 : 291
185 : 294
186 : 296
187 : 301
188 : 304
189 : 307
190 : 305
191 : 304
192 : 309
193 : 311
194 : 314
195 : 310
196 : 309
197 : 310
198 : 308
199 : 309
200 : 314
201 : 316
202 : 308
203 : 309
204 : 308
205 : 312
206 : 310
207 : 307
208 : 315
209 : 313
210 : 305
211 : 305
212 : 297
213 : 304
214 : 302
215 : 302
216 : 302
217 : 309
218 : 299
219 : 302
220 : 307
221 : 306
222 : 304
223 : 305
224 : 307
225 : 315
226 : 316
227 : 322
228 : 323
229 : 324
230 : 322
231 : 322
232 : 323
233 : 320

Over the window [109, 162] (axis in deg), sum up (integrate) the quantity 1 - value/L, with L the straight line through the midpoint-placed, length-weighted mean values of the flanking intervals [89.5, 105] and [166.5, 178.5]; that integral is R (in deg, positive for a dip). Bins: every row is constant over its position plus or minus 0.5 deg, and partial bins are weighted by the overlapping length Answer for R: 5.11 deg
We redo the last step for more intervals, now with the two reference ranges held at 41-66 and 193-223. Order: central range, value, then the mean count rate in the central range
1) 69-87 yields -1.92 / 313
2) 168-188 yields 0.46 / 295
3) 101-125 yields 0.41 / 285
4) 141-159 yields 3.87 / 233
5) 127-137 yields 0.41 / 281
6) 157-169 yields 1.11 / 271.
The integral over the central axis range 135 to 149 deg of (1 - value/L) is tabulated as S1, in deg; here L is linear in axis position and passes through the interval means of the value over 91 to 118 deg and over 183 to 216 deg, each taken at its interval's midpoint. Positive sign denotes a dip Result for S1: 2.20 deg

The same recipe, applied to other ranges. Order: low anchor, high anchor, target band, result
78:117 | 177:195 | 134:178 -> 5.7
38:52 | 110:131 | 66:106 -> -2.8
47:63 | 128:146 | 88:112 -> -1.7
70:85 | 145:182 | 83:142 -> 0.4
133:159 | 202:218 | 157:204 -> -2.4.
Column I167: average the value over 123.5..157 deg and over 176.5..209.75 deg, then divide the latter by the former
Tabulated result 1.2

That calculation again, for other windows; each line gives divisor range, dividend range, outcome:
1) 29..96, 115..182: 0.91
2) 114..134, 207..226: 1.09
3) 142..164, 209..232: 1.29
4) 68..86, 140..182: 0.85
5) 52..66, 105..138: 1.02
